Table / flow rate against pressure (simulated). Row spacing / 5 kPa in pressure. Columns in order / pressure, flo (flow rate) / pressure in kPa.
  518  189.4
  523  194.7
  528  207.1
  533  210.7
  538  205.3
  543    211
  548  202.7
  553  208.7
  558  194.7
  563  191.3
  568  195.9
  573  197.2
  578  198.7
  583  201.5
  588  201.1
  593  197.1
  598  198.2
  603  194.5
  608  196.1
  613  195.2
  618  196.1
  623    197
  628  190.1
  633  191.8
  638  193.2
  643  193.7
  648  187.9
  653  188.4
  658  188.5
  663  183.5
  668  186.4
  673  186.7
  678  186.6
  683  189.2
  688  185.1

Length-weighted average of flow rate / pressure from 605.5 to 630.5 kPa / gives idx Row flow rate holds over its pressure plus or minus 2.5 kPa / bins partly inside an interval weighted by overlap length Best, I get 195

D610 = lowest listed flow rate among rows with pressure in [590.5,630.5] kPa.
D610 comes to 190.1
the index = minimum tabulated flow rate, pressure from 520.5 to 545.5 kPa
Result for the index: 194.7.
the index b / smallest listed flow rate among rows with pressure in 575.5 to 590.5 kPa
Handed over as 198.7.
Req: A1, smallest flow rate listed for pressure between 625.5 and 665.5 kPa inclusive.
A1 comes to 183.5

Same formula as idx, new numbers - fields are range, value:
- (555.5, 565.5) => 193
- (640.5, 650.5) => 191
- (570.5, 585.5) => 199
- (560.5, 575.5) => 195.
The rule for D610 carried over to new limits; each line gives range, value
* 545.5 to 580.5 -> 191.3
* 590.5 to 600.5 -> 197.1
